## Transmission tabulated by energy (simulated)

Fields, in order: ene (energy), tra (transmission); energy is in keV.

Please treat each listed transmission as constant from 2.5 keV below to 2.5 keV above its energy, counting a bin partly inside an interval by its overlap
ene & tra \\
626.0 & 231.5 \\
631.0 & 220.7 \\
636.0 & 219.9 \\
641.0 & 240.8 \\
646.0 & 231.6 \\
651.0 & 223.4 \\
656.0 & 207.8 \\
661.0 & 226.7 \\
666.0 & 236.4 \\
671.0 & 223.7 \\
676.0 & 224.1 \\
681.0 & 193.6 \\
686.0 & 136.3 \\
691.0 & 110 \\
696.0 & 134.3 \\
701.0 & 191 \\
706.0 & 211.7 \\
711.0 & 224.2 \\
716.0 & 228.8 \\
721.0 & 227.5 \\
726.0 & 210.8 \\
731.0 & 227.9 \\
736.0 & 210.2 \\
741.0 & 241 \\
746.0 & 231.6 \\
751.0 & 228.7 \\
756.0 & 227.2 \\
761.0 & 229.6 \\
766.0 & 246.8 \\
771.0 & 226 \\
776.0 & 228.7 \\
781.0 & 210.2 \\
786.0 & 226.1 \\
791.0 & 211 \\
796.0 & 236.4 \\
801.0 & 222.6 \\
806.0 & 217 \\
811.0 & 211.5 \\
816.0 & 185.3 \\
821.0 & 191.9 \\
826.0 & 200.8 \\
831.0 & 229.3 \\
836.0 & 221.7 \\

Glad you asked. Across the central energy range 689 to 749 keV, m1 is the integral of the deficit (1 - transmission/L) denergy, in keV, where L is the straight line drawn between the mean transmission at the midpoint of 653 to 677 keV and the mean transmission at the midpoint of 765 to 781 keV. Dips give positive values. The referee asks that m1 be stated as 5.7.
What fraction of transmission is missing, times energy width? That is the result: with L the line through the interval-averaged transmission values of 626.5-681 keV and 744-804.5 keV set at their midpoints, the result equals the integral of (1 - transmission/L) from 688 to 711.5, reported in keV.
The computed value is 5.85 keV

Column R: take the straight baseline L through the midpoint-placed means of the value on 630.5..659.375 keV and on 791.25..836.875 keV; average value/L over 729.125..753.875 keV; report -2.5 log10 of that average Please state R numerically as -0.05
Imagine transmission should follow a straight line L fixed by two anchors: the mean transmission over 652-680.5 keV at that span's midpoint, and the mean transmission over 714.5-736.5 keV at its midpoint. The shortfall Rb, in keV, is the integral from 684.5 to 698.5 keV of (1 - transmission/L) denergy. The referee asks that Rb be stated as 6.03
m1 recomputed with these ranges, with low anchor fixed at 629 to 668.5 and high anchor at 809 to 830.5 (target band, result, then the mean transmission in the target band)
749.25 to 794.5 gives -4.1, 226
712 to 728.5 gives -0.6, 223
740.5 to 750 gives -1.0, 234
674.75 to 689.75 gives 3.1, 175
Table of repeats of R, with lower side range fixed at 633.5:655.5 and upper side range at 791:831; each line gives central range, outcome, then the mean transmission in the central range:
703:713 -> 0.022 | 216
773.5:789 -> -0.038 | 221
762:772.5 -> -0.103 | 236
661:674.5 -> -0.020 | 229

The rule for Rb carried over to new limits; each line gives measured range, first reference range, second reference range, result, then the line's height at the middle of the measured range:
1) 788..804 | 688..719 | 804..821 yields -1.9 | 199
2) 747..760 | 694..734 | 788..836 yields -1.2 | 210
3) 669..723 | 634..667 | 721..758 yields 8.4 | 226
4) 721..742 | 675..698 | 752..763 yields -2.1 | 202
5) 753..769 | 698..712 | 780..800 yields -1.3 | 216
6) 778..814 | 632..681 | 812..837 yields -1.8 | 208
